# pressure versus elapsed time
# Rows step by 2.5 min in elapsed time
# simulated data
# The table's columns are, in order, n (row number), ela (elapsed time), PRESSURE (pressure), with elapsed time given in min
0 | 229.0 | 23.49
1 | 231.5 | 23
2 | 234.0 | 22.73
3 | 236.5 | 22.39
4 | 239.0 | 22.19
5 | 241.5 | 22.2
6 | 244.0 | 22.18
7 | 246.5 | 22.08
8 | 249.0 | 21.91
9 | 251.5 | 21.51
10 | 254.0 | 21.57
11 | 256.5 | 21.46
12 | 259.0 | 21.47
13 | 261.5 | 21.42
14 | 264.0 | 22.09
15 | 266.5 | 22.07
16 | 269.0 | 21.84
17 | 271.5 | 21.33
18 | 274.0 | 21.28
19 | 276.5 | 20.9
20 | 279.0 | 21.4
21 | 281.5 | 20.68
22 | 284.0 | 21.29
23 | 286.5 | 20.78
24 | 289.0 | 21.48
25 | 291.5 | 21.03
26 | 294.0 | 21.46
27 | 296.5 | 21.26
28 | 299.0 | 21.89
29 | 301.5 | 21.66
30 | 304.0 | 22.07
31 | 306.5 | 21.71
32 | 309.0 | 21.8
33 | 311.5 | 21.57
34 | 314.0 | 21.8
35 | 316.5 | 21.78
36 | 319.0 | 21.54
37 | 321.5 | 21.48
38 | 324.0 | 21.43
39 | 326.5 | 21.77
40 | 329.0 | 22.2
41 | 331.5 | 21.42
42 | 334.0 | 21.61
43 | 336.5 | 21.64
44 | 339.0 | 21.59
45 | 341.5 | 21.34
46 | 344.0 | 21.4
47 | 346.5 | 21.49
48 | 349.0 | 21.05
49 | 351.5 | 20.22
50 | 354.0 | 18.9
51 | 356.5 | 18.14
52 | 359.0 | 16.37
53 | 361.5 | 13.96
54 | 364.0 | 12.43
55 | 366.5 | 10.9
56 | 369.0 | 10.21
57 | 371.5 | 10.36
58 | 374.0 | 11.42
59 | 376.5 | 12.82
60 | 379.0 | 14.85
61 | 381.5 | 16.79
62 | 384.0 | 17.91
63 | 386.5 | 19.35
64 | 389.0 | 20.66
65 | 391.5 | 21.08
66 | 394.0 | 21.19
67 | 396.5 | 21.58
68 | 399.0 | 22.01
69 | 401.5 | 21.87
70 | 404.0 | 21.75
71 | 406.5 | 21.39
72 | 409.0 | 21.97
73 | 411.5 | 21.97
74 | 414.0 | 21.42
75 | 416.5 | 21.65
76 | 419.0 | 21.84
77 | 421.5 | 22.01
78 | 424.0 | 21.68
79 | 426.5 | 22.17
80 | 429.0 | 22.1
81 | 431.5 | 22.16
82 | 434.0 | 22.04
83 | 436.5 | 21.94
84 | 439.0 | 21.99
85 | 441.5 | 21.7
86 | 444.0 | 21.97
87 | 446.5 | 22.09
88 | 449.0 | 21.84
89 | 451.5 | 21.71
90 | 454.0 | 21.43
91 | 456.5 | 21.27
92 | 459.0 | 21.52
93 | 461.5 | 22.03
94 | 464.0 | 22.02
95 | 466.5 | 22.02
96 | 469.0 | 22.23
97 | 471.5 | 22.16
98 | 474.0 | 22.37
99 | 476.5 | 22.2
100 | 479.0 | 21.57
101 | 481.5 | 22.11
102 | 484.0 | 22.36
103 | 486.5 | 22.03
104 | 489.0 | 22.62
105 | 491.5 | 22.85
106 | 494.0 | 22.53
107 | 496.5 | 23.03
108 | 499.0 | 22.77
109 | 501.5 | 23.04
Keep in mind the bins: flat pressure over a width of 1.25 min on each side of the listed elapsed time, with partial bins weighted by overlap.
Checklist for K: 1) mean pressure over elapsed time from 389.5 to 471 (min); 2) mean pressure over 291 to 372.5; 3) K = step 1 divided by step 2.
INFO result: 1.1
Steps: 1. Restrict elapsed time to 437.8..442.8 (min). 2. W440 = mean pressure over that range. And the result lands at 21.8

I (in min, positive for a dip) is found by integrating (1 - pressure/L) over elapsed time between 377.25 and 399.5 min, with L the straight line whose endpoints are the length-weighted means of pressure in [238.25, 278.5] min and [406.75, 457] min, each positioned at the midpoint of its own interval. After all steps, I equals 2.6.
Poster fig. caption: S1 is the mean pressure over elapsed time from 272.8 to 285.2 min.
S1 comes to 21.1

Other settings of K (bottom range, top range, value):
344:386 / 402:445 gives 1.39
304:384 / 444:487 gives 1.18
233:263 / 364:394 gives 0.70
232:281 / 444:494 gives 1.01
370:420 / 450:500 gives 1.16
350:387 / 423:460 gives 1.46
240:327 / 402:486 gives 1.01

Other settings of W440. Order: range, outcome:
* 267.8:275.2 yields 21.5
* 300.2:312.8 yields 21.8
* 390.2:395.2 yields 21.1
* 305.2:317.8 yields 21.7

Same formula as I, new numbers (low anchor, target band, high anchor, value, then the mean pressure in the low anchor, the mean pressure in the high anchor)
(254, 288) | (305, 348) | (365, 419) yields -3.6 min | 21.4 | 18.3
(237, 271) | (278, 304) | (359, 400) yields -1.5 min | 21.8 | 16.1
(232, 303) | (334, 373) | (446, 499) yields 7.9 min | 21.6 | 22.1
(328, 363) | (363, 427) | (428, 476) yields 7.3 min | 20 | 21.9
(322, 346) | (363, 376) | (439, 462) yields 6.3 min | 21.6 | 21.7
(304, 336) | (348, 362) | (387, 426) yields 2.2 min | 21.7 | 21.6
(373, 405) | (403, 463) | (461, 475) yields -3.5 min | 18.7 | 22.1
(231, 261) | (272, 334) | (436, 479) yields 1.4 min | 22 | 21.9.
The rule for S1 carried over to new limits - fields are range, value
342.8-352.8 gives 21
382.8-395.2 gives 20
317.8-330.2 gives 21.7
